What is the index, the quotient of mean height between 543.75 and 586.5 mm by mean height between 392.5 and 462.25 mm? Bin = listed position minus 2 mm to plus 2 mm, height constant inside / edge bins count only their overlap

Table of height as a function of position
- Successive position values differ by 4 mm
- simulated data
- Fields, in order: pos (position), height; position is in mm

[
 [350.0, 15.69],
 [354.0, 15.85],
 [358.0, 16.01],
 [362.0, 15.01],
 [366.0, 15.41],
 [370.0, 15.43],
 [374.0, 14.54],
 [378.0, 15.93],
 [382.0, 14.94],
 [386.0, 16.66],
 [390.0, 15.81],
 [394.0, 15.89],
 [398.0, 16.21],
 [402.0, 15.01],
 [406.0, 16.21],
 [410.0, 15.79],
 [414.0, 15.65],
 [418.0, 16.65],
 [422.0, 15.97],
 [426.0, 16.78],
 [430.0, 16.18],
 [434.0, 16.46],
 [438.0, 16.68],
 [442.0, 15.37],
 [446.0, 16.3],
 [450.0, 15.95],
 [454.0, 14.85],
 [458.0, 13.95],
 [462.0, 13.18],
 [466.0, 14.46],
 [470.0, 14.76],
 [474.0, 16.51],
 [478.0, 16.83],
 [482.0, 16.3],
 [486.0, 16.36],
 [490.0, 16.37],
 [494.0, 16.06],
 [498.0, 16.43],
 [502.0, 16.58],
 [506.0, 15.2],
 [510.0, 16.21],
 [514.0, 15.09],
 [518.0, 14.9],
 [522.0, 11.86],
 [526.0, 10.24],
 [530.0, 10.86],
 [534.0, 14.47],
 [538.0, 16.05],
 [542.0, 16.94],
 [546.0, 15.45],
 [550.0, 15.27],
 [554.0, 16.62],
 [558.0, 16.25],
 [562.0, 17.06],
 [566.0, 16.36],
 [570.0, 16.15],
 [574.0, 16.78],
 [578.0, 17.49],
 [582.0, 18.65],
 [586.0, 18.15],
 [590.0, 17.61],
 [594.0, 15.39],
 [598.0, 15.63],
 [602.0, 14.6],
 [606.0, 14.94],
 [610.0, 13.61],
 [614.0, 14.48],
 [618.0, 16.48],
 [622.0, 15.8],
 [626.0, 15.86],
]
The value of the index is 1.1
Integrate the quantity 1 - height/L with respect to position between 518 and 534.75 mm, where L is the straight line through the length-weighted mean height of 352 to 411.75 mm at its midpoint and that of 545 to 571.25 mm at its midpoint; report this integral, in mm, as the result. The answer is 4.2 mm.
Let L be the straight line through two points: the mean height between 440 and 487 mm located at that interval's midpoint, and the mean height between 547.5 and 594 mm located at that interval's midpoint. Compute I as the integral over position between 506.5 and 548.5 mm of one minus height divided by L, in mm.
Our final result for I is 5.2 mm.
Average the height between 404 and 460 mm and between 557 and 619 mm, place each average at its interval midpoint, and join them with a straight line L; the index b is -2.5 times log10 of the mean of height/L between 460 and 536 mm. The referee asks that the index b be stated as 0.08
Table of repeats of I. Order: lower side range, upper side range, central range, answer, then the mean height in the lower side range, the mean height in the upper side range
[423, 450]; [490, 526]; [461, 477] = 0.8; 16.3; 15.1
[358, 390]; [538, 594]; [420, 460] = 0.2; 15.5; 16.8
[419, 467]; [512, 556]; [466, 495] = -1.9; 15.6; 14.3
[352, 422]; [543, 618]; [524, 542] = 3.0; 15.7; 16.2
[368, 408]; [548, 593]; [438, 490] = 2.2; 15.7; 16.9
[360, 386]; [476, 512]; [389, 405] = -0.3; 15.3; 16.3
